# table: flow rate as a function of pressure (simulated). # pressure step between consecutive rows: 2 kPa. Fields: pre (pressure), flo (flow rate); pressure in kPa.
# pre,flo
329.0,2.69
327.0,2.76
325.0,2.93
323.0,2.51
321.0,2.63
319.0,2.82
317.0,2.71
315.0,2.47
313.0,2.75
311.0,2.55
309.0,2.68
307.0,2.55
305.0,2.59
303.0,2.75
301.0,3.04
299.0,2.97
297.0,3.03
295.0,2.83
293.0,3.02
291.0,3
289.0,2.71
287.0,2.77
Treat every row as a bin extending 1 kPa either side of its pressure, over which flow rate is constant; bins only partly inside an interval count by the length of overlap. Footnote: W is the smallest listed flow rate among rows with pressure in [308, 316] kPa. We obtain 2.47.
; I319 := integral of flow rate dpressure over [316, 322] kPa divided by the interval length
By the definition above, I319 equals 2.72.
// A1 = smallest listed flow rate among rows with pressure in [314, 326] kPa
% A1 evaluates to 2.47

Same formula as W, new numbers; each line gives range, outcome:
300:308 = 2.55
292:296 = 2.83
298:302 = 2.97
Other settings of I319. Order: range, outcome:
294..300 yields 2.94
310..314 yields 2.65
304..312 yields 2.59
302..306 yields 2.67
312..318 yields 2.64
